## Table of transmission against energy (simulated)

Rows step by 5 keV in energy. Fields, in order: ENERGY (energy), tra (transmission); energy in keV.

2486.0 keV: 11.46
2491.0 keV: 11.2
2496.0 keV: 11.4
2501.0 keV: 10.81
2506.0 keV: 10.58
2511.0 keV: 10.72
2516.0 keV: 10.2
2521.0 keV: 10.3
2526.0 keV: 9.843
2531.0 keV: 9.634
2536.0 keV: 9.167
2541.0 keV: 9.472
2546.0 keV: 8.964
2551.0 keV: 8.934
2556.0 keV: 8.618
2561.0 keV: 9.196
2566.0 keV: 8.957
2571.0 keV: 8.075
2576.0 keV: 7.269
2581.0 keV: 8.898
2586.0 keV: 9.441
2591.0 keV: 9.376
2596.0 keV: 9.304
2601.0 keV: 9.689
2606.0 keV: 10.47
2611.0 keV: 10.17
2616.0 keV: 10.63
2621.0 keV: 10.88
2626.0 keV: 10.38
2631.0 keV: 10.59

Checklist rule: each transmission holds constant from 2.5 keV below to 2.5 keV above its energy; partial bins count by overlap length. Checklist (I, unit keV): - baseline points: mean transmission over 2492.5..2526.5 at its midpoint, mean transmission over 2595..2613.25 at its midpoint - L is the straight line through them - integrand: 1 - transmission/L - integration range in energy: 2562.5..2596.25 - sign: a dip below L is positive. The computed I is 4.6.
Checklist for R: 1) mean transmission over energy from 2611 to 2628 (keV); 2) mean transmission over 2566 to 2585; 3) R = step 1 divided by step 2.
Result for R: 1.27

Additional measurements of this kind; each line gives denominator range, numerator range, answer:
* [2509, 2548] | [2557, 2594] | 0.89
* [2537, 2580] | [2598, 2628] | 1.19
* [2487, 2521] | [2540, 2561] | 0.83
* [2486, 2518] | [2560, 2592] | 0.80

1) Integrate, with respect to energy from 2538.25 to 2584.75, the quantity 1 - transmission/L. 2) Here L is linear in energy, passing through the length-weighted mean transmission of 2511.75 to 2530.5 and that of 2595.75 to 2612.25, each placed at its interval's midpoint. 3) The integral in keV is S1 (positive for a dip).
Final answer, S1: 6.1 keV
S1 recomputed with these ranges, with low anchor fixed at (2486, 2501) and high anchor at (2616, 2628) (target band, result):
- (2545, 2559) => 2.7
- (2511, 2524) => 0.9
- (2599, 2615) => 0.8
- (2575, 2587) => 2.5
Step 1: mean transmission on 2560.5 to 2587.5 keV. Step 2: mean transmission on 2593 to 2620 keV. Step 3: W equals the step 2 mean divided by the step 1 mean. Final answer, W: 1.18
